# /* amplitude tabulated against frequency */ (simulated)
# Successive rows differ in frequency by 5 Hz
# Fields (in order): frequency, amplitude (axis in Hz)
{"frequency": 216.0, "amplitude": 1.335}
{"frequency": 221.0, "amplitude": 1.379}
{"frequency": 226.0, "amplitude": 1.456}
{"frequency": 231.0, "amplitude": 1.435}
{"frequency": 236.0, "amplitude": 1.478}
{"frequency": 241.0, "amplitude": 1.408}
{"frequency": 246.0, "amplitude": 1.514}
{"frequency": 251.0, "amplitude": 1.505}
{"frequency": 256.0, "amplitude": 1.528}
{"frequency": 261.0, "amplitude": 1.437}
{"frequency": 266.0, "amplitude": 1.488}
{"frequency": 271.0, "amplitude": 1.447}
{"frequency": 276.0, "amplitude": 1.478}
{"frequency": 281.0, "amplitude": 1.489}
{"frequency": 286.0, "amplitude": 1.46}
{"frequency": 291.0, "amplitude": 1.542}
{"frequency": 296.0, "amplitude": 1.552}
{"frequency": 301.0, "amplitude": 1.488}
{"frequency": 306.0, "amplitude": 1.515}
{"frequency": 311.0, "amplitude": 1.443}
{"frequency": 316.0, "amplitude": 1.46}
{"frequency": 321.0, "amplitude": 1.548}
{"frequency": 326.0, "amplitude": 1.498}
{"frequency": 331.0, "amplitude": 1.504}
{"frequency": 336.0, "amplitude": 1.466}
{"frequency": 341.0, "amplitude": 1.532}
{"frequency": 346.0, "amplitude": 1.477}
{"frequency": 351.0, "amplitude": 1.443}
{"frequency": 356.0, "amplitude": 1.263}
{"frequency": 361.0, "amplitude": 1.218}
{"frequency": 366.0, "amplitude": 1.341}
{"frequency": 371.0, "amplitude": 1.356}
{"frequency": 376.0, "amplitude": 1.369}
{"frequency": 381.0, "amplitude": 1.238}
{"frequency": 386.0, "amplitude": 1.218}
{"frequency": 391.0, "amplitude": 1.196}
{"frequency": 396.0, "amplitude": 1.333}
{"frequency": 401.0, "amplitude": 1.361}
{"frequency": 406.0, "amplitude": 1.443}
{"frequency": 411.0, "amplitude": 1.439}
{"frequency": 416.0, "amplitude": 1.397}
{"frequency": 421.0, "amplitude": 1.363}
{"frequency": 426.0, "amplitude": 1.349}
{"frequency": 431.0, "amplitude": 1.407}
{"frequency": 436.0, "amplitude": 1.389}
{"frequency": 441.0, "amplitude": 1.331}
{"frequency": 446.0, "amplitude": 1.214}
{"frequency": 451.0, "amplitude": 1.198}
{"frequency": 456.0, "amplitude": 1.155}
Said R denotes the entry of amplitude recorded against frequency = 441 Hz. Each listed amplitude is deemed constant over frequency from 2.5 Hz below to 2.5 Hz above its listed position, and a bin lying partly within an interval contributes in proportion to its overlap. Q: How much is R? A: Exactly 1.331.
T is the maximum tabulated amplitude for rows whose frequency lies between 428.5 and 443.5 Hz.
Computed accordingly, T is 1.407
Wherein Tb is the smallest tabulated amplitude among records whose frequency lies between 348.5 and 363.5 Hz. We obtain 1.218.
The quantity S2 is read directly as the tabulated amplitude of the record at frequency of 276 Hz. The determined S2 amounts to 1.478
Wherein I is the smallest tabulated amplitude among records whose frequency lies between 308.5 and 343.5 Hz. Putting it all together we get 1.443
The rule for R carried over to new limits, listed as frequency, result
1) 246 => 1.514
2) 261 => 1.437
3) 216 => 1.335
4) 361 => 1.218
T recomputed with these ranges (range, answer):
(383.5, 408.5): 1.443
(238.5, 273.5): 1.528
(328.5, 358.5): 1.532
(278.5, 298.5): 1.552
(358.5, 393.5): 1.369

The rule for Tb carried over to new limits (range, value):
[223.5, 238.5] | 1.435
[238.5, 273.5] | 1.408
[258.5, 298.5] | 1.437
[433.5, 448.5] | 1.214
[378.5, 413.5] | 1.196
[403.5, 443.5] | 1.331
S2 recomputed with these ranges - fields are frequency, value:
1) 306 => 1.515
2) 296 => 1.552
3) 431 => 1.407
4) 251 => 1.505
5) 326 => 1.498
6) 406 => 1.443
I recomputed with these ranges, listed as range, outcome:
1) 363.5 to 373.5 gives 1.341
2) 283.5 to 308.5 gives 1.46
